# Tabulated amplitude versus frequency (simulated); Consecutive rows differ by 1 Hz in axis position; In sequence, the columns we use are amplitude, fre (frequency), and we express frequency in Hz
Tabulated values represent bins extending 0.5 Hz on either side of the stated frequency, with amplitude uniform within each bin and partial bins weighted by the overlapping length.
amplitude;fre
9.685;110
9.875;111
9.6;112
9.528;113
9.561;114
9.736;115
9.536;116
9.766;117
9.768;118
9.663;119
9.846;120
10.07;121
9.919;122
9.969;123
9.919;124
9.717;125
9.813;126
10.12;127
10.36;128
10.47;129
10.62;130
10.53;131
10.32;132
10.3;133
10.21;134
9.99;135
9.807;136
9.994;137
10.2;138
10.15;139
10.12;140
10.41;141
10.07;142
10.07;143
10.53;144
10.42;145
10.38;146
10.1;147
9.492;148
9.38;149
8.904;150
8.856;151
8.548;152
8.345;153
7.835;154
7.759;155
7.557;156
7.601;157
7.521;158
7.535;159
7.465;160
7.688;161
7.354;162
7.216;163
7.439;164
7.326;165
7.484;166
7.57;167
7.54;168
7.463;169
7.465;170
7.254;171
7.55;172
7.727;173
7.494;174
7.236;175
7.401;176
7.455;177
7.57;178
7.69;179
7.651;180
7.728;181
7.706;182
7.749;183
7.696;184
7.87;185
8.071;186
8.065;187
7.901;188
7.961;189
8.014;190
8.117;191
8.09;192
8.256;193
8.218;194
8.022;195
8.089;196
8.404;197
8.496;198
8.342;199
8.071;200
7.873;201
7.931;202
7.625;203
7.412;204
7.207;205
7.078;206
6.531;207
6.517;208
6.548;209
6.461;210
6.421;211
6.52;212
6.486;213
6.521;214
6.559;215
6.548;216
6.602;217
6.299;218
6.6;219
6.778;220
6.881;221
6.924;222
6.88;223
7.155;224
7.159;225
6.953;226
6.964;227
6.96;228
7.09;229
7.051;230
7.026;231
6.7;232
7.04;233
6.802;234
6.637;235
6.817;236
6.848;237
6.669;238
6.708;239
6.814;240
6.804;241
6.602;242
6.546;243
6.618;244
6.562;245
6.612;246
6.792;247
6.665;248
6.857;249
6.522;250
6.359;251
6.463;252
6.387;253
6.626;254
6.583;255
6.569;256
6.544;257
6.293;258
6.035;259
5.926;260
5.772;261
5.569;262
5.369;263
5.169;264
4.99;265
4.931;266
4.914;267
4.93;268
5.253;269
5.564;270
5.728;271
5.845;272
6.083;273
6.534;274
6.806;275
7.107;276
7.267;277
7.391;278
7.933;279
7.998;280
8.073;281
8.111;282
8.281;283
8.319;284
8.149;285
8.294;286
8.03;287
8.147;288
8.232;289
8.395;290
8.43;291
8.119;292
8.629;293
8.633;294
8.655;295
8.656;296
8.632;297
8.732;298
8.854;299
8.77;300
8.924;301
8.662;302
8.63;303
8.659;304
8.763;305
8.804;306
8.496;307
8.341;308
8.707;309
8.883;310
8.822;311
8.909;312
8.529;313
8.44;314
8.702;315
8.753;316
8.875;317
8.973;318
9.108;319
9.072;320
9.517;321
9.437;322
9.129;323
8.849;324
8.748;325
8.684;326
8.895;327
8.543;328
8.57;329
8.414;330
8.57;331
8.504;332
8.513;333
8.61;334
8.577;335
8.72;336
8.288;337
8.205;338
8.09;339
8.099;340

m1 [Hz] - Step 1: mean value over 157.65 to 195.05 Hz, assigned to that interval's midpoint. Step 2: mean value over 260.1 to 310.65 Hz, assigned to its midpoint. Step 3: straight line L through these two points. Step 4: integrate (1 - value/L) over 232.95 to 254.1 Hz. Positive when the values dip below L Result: 2.5 Hz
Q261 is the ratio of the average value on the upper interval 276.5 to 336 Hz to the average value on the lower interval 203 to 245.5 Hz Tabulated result 1.26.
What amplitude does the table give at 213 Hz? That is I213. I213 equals 6.486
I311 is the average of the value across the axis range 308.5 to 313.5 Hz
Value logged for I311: 8.77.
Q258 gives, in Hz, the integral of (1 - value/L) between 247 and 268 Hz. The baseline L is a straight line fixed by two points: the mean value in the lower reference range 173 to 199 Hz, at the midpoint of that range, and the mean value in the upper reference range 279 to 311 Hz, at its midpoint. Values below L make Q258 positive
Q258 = 5.72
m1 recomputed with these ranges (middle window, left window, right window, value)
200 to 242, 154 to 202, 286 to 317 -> 6.08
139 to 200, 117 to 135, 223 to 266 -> 3.98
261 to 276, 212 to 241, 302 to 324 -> 4.20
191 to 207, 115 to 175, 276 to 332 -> 1.76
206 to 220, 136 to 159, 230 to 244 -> 1.69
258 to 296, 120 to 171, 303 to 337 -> 8.00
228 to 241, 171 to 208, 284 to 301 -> 1.96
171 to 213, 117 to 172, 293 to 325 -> 6.57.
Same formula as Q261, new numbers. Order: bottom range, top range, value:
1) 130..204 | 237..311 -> 0.86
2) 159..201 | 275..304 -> 1.07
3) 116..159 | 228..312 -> 0.75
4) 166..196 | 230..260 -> 0.86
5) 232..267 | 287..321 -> 1.36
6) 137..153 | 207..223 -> 0.67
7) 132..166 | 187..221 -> 0.82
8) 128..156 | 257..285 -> 0.66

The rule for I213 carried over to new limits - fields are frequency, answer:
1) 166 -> 7.484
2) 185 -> 7.87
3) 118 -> 9.768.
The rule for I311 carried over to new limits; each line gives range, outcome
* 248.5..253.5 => 6.52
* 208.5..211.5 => 6.48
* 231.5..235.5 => 6.79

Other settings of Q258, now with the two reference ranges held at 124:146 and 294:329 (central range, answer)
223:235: 3.1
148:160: 2.2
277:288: 1.2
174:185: 2.5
